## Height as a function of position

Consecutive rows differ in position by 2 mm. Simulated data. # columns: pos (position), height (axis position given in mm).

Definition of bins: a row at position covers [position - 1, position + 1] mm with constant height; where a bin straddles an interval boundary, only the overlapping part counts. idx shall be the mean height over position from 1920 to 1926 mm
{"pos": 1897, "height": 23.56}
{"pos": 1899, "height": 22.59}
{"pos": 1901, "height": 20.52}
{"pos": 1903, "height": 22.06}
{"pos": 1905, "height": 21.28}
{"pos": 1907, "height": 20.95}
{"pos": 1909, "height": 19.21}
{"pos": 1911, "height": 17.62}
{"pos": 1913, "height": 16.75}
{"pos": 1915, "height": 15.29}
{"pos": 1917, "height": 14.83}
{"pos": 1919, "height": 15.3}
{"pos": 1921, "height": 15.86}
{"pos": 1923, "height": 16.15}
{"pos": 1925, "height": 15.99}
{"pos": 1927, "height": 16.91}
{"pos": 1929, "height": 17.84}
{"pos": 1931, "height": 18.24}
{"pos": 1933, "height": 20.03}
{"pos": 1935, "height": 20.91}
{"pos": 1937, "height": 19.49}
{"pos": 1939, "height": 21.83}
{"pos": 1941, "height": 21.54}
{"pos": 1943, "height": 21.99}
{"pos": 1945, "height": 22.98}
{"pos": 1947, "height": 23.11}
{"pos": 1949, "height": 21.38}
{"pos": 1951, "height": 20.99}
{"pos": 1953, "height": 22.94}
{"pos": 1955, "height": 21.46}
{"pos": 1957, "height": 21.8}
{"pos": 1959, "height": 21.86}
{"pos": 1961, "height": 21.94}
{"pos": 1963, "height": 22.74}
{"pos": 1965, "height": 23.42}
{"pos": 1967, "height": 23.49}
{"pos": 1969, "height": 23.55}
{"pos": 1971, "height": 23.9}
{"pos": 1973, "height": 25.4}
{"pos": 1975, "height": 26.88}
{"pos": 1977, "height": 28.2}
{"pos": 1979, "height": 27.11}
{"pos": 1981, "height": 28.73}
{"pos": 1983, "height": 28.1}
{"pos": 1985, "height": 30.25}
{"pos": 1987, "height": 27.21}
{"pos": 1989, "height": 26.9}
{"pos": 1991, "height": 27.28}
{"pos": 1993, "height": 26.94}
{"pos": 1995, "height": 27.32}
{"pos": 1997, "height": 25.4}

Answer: 16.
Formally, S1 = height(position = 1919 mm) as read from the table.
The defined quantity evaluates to 15.3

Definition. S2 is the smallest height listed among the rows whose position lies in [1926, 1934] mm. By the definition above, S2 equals 16.91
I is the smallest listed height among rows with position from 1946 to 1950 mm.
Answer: 21.38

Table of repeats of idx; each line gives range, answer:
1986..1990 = 27.1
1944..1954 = 22.3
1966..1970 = 23.5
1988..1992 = 27.1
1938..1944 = 21.8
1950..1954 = 22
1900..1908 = 21.2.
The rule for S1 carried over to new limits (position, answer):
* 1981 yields 28.73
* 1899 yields 22.59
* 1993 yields 26.94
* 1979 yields 27.11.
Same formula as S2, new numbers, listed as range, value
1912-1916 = 15.29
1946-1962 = 20.99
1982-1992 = 26.9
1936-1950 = 19.49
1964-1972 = 23.42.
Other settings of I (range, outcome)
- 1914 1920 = 14.83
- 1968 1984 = 23.55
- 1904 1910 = 19.21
